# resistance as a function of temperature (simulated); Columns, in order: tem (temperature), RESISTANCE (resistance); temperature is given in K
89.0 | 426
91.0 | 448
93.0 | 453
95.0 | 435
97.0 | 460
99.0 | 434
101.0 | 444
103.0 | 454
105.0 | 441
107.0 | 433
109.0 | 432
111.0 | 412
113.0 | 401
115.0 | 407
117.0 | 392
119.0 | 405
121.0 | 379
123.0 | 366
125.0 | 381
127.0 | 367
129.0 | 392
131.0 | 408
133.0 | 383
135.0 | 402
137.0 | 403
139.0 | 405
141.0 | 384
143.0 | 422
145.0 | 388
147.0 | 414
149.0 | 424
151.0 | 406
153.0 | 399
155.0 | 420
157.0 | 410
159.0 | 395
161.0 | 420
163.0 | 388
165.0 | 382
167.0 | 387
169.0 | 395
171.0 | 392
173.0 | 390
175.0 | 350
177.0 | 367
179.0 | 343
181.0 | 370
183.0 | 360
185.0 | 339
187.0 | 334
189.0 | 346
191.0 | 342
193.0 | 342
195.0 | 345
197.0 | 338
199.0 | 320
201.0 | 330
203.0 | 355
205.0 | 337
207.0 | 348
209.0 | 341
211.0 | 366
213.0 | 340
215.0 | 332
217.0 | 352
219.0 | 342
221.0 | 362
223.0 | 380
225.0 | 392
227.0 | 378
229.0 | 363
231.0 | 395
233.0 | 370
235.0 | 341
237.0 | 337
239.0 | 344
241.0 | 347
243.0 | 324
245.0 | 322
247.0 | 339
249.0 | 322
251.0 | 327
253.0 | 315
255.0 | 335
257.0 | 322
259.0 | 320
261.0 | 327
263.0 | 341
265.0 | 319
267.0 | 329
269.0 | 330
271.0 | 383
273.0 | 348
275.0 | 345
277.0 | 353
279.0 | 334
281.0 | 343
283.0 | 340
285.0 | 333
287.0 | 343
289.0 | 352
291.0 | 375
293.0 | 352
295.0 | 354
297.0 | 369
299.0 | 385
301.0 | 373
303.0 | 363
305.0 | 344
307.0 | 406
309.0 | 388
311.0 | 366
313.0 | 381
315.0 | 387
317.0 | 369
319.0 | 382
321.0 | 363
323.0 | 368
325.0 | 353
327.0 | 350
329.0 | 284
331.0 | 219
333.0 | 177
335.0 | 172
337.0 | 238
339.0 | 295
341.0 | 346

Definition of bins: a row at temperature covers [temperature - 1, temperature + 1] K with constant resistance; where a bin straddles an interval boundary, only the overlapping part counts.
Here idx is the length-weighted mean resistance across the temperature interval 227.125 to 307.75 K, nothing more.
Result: 347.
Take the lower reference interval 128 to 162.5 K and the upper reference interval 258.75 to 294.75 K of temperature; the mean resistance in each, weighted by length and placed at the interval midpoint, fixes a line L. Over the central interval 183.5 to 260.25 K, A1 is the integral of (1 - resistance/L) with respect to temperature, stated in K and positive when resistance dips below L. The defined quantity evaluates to 5.03 K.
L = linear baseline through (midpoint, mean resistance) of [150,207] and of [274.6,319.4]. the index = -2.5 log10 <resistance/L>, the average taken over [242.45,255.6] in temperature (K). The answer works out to 0.12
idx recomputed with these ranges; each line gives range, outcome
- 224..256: 347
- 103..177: 400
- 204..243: 355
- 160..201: 362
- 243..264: 327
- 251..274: 333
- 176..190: 351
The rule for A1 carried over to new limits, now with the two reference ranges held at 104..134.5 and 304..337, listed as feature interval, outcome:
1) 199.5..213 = 0.9 K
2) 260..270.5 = 0.5 K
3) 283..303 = -1.2 K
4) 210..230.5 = 0.2 K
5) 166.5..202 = 2.1 K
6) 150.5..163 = -0.6 K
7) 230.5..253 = 1.1 K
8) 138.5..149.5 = -0.4 K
